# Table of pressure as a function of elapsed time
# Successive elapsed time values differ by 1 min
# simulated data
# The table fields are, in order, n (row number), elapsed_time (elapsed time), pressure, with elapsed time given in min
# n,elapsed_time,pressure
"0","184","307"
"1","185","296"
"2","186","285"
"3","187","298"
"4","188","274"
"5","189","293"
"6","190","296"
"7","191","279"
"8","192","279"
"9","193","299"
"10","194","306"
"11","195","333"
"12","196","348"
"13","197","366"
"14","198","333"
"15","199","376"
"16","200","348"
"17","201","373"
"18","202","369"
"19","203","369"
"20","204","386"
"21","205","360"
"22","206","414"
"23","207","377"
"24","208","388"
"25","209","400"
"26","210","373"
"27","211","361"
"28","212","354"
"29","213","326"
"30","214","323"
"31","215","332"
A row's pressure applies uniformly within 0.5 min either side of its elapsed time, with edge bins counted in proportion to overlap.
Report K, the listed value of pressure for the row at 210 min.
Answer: 373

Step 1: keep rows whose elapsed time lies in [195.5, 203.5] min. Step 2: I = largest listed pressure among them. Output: 376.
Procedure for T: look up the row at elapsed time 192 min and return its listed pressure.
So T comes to 279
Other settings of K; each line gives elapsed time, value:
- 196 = 348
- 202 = 369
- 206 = 414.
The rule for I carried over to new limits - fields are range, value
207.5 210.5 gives 400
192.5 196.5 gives 348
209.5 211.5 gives 373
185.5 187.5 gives 298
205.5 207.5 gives 414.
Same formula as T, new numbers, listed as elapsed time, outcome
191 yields 279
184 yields 307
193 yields 299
